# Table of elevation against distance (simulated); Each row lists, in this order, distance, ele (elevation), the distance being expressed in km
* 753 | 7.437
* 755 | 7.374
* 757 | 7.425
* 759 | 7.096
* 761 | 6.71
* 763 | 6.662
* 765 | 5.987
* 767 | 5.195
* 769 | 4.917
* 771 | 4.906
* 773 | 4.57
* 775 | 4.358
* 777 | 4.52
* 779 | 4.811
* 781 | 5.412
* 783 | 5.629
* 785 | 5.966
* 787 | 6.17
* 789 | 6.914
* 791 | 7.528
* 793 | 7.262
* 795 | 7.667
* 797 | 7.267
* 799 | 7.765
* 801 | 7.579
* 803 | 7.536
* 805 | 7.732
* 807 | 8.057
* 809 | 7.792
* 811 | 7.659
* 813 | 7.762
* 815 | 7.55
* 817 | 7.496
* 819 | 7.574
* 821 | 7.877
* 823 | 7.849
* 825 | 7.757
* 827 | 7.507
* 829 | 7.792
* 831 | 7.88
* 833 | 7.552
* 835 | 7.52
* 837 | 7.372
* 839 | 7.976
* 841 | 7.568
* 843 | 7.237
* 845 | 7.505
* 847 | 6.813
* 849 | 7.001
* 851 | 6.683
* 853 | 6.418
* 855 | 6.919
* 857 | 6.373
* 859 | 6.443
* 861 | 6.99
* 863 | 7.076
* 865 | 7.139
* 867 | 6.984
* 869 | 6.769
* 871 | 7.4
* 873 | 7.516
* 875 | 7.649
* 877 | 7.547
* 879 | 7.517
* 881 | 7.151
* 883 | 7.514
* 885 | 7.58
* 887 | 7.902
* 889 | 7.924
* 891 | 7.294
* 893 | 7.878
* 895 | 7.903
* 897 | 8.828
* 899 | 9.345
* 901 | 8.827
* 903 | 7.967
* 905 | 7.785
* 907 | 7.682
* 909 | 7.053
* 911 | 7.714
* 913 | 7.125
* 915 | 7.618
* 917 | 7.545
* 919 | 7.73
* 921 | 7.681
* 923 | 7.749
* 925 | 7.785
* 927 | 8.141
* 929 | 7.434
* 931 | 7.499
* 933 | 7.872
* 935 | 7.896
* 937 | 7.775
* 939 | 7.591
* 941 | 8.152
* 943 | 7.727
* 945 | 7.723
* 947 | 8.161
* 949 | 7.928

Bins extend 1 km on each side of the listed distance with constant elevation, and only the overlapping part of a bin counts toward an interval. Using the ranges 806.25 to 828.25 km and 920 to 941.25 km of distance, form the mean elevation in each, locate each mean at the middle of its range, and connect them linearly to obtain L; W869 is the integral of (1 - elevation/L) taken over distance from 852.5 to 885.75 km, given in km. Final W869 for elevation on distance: 2.6 km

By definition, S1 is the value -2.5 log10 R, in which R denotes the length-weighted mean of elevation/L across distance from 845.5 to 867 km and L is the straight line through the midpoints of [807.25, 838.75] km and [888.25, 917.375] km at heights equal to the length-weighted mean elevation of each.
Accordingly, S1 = 0.14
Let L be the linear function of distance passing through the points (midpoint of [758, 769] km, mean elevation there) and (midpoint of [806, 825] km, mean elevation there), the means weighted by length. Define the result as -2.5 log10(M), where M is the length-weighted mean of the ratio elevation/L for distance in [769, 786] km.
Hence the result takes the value 0.302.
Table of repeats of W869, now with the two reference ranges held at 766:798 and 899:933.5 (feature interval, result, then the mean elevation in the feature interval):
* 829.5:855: -2.31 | 7.29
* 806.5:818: -2.67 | 7.7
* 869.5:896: -1.11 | 7.58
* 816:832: -3.21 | 7.72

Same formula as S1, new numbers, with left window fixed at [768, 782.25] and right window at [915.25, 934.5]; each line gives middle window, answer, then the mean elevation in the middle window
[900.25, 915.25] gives -0.05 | 7.71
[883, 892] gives -0.10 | 7.66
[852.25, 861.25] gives -0.04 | 6.6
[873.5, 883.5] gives -0.10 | 7.48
